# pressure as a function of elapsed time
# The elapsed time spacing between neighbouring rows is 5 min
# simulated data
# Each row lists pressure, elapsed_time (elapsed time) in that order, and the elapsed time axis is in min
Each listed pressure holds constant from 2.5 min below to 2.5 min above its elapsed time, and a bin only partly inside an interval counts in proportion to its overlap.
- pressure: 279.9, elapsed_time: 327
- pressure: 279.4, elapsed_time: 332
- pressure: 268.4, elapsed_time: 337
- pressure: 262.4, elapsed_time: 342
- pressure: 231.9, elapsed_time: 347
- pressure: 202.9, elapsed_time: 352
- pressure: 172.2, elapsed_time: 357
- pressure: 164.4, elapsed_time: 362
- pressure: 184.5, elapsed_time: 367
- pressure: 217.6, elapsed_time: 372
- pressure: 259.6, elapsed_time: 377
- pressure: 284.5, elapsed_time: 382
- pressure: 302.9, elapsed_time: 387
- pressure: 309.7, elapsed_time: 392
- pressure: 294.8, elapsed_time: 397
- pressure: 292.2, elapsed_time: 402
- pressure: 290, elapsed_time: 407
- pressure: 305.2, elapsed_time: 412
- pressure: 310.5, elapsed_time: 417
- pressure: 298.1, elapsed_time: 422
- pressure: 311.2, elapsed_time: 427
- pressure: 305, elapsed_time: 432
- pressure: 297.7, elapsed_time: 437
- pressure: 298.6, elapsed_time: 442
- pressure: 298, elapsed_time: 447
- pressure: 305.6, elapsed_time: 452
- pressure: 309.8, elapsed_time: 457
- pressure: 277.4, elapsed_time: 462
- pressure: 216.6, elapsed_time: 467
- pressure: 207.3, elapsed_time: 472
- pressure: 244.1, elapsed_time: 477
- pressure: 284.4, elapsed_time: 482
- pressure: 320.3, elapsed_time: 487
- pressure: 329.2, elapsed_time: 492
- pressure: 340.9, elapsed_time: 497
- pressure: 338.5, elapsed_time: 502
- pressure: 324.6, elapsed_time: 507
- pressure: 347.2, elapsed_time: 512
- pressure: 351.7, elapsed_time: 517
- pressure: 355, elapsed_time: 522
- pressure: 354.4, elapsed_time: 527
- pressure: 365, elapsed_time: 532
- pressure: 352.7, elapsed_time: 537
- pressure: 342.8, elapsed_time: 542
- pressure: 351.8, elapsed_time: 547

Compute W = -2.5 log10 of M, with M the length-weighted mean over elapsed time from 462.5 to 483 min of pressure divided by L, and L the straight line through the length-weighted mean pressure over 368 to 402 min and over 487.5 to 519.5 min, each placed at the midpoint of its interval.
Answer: 0.324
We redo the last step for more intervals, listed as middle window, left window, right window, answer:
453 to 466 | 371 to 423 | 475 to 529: 0.093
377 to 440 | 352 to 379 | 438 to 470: -0.241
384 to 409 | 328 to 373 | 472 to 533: -0.177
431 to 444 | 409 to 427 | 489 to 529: 0.046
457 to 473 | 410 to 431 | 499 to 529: 0.291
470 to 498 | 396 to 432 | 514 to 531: 0.174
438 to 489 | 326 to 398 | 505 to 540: 0.129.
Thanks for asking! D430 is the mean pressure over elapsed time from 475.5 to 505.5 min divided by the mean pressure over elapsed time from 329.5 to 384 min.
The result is 1.4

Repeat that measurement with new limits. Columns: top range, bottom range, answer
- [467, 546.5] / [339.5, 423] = 1.25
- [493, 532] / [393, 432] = 1.15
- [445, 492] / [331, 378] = 1.25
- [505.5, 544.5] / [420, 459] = 1.15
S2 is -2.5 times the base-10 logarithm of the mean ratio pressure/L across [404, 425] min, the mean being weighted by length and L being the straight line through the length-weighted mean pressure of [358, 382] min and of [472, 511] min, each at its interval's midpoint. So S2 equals -0.22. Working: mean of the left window 213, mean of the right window 306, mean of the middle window 301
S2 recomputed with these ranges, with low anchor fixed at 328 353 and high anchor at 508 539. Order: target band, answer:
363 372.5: 0.37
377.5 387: -0.03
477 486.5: 0.17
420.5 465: 0.03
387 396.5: -0.09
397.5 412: -0.02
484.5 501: 0.02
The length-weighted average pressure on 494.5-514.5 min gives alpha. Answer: 338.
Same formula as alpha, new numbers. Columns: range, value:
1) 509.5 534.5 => 355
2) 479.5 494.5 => 311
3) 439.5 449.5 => 298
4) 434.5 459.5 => 302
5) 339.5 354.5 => 232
